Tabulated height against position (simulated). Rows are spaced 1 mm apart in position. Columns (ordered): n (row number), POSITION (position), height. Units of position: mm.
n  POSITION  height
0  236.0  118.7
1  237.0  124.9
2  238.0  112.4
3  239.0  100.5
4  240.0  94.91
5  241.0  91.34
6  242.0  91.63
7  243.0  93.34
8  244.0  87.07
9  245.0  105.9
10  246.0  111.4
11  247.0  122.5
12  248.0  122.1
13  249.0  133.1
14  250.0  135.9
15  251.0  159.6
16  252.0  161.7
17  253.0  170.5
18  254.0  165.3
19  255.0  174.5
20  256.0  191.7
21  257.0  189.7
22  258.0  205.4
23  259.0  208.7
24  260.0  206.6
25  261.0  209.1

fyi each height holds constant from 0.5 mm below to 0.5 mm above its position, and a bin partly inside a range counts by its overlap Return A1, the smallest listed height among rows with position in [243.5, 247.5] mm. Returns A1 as 87.07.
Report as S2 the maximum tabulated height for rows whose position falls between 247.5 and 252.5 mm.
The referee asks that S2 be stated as 161.7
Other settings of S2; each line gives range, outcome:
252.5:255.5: 174.5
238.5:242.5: 100.5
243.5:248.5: 122.5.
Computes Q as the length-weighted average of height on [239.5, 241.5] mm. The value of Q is 93.1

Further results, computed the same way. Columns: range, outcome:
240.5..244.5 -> 90.8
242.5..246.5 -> 99.4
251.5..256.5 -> 173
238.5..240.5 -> 97.7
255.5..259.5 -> 199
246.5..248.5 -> 122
